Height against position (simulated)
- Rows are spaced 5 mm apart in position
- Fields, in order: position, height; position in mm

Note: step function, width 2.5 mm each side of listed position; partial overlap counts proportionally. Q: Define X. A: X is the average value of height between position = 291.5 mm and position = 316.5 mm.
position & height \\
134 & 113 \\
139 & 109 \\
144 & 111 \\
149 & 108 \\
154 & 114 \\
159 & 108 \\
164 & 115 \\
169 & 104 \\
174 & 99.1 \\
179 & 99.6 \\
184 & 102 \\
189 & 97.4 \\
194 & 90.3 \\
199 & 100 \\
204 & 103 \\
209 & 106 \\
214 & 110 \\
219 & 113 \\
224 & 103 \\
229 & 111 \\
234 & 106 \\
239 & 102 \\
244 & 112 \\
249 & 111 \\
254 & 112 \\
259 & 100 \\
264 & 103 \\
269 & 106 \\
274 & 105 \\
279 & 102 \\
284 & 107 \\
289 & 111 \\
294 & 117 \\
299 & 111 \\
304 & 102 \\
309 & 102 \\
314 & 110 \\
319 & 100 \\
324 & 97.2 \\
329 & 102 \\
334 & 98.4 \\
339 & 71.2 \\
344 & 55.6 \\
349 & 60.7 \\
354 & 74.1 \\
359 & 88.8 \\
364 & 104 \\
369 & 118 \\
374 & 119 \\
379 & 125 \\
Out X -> 108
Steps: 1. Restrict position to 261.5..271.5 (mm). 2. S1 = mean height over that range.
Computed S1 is 104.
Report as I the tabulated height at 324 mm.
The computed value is 97.2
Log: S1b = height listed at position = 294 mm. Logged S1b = 117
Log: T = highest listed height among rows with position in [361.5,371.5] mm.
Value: 118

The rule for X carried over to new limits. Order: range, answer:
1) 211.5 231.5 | 109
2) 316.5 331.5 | 99.7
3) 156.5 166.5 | 112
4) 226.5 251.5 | 108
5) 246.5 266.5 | 106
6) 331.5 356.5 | 72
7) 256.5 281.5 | 103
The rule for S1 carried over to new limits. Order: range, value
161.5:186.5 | 104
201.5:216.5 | 106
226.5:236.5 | 108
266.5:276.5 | 106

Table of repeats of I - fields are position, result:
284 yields 107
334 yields 98.4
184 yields 102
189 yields 97.4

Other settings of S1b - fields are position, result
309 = 102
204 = 103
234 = 106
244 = 112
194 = 90.3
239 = 102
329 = 102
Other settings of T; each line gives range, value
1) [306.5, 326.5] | 110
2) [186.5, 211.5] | 106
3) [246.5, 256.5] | 112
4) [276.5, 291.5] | 111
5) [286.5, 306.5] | 117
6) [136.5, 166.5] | 115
